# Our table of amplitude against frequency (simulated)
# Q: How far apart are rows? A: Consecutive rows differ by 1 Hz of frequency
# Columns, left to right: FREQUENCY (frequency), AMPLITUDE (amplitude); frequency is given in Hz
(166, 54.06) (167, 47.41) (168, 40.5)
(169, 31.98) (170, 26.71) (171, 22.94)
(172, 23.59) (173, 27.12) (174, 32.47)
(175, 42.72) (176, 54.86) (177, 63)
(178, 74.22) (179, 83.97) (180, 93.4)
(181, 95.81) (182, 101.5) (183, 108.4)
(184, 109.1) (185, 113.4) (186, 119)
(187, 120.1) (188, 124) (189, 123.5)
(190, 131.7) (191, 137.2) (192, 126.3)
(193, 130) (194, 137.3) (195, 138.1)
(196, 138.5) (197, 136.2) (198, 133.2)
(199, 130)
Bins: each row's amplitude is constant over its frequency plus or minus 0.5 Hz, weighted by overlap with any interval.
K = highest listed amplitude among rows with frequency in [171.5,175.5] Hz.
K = 42.72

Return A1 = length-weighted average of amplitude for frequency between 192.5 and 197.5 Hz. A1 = 136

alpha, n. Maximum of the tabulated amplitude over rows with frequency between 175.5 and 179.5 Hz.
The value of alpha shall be 83.97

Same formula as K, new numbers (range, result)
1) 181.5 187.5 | 120.1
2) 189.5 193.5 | 137.2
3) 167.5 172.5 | 40.5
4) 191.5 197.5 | 138.5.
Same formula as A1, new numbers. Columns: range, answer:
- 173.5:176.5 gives 43.4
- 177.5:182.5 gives 89.8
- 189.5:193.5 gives 131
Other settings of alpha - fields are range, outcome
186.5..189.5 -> 124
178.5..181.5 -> 95.81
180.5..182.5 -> 101.5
